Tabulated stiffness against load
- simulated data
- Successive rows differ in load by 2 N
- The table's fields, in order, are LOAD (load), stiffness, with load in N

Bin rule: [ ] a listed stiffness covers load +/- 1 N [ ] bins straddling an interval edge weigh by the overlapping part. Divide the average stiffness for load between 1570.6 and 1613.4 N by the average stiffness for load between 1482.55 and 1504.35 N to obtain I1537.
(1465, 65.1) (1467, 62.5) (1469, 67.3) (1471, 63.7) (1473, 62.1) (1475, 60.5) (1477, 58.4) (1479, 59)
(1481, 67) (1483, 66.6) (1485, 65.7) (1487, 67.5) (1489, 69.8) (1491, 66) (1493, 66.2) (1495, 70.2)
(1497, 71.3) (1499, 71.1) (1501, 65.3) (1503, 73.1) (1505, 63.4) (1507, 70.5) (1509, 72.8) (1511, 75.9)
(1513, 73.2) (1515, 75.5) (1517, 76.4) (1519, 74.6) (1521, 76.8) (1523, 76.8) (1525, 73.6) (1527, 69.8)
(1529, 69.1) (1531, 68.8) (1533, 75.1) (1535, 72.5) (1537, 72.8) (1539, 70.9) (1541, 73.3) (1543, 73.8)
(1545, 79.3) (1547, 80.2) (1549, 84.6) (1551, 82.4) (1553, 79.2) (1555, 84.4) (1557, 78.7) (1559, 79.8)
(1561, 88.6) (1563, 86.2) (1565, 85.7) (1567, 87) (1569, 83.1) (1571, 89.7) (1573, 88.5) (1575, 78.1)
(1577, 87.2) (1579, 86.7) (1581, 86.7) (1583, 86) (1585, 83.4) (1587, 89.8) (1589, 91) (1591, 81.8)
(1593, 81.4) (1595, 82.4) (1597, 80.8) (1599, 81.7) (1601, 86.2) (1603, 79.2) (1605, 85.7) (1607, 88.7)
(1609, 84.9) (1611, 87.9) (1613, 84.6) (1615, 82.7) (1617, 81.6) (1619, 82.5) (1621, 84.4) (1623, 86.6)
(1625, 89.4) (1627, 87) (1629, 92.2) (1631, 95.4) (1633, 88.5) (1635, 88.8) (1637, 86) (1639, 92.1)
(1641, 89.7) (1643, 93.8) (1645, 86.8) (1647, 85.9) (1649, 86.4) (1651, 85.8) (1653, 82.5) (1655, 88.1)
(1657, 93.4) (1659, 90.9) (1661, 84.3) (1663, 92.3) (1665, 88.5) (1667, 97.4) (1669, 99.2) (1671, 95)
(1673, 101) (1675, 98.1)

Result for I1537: 1.24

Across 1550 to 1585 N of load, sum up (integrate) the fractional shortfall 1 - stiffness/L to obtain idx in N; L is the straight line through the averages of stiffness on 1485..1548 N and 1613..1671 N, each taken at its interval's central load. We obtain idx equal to -2.6 N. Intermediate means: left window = 72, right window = 88.7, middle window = 84.6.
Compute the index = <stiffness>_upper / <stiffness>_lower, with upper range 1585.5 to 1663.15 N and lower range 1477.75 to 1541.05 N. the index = 1.23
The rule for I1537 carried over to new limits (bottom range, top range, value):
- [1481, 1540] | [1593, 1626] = 1.19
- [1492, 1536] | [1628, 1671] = 1.25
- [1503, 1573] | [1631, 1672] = 1.16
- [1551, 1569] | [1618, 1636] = 1.06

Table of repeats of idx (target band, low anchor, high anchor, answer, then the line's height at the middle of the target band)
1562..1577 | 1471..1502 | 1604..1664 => -1.5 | 78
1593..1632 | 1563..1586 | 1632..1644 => 1.2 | 88.2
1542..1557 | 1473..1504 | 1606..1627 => -1.0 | 75.4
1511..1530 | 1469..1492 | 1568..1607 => -0.6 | 72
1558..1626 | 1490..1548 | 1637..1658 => -3.1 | 81.4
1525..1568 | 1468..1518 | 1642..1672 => -1.6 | 75.1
